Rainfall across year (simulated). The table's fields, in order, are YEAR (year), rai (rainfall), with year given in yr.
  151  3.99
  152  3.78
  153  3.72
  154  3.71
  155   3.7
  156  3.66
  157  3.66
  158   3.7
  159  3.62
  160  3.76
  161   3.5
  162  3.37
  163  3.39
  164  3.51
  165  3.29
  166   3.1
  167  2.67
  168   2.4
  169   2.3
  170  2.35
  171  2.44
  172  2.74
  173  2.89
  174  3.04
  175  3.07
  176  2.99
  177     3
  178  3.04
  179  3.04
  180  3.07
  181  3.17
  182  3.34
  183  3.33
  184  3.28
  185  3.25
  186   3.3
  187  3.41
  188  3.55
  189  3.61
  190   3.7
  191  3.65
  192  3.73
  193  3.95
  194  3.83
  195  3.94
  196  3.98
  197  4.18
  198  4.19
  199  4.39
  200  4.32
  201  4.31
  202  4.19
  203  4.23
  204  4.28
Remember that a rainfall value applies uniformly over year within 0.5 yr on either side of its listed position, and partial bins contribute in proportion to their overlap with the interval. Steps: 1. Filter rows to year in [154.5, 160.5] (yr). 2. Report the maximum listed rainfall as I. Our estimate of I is 3.76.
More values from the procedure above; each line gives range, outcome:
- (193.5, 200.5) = 4.39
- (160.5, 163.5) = 3.5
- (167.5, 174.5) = 3.04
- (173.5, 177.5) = 3.07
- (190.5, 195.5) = 3.95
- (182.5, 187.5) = 3.41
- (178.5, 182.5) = 3.34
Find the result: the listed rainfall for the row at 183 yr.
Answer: 3.33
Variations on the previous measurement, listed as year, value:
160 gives 3.76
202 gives 4.19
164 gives 3.51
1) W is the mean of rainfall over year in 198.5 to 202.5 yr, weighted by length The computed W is 4.3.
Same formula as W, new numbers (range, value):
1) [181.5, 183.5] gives 3.33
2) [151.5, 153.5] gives 3.75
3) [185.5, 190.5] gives 3.51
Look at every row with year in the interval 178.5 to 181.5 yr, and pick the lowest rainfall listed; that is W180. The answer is 3.04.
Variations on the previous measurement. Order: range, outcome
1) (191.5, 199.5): 3.73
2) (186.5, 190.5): 3.41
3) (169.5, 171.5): 2.35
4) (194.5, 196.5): 3.94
